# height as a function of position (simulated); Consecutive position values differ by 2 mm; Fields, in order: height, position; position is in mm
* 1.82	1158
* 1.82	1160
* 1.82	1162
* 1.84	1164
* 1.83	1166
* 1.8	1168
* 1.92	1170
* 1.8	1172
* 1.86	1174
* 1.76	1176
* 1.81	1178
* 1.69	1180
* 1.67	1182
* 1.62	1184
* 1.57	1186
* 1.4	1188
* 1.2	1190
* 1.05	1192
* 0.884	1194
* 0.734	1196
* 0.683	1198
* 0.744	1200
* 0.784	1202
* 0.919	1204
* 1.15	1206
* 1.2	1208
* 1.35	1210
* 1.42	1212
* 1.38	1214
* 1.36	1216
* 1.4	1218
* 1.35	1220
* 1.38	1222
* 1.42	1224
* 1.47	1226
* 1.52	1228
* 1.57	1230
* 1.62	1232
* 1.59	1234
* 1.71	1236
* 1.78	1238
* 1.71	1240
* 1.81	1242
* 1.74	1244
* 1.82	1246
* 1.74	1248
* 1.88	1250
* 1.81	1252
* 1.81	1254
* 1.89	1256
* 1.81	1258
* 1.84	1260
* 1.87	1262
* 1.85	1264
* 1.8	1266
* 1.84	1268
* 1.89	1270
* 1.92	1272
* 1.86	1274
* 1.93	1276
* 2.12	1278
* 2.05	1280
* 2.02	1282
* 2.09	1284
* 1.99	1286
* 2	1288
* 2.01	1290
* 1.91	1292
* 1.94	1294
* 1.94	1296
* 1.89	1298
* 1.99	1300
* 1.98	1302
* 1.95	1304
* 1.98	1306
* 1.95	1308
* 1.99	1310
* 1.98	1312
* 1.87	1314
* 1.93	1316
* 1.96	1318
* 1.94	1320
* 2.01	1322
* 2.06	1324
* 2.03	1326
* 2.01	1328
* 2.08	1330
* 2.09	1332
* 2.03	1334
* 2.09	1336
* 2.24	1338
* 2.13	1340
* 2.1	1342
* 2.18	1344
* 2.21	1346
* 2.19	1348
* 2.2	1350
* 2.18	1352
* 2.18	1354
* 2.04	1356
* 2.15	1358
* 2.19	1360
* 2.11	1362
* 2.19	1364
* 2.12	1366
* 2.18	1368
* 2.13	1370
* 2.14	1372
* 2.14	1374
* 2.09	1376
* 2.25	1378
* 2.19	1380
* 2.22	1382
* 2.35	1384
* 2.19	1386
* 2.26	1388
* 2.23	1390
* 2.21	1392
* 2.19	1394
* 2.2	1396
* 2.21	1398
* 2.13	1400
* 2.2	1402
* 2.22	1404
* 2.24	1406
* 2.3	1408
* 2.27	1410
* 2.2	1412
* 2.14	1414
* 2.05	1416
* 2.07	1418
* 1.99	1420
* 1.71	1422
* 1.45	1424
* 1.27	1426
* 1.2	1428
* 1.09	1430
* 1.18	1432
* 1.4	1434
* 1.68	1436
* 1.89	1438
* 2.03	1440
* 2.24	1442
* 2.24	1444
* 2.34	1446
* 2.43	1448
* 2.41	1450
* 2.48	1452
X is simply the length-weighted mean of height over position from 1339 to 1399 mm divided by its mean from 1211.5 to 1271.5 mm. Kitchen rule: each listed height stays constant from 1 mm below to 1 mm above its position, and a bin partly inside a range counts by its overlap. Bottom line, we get 1.30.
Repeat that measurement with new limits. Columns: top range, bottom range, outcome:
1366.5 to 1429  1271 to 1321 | 1.06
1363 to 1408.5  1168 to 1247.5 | 1.53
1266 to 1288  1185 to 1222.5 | 1.70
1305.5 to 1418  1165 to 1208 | 1.55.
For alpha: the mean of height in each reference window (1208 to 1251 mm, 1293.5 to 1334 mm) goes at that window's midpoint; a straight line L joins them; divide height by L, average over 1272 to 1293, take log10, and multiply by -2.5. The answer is -0.10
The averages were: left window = 1.56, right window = 1.98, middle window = 1.99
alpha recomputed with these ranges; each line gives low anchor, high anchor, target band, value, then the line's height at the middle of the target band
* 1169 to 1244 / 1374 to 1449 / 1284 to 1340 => -0.16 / 1.73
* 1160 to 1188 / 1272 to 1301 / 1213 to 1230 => 0.29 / 1.85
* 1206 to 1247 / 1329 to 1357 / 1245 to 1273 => -0.09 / 1.69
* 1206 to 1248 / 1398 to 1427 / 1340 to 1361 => -0.16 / 1.86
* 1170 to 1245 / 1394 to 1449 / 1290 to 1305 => -0.19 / 1.64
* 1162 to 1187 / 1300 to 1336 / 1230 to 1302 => 0.03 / 1.91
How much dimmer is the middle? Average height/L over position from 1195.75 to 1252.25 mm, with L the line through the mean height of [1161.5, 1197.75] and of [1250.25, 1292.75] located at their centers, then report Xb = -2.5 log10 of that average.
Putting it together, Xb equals 0.22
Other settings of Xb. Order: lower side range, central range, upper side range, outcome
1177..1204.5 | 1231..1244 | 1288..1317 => -0.128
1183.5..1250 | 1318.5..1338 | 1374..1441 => -0.183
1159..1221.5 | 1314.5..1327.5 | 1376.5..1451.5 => -0.123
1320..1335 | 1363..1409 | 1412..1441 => -0.206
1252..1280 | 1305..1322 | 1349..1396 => 0.034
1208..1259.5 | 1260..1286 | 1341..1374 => -0.089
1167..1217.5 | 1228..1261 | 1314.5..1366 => -0.087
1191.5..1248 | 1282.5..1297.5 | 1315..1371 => -0.116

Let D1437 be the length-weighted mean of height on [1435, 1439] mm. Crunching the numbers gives 1.78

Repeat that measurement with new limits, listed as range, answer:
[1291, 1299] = 1.92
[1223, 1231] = 1.5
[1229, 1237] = 1.62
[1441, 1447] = 2.27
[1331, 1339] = 2.11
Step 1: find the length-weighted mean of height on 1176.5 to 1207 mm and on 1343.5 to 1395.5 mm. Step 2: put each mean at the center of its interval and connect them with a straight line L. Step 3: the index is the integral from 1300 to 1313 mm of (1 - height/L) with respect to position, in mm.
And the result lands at -1.0 mm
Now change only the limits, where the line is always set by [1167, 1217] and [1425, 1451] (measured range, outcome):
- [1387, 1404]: -4.76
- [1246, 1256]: -2.47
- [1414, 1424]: -0.90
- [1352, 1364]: -3.55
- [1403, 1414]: -3.09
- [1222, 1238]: -1.57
